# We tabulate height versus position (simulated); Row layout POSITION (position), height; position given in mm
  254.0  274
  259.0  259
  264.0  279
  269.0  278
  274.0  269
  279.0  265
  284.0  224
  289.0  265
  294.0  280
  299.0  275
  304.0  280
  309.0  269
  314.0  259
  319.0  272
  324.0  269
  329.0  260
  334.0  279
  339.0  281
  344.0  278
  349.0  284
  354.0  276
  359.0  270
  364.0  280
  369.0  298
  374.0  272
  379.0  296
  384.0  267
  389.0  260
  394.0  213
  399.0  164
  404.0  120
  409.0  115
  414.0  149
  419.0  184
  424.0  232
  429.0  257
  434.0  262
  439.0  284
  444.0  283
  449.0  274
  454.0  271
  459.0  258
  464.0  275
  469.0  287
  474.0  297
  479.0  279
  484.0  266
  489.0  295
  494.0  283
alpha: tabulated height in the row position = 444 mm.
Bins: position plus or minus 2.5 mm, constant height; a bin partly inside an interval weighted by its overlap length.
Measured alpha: 283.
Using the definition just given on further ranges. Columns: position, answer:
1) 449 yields 274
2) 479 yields 279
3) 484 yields 266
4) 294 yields 280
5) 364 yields 280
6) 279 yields 265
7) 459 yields 258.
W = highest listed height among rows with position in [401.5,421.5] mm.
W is 184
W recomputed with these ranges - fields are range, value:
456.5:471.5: 287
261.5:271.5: 279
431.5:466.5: 284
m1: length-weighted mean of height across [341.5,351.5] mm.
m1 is 281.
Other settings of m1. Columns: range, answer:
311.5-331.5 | 265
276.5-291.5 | 251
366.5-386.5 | 283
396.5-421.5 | 146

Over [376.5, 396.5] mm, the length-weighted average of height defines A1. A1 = 259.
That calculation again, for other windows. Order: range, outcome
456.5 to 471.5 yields 273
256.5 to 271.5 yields 272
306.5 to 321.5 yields 267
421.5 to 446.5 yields 264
